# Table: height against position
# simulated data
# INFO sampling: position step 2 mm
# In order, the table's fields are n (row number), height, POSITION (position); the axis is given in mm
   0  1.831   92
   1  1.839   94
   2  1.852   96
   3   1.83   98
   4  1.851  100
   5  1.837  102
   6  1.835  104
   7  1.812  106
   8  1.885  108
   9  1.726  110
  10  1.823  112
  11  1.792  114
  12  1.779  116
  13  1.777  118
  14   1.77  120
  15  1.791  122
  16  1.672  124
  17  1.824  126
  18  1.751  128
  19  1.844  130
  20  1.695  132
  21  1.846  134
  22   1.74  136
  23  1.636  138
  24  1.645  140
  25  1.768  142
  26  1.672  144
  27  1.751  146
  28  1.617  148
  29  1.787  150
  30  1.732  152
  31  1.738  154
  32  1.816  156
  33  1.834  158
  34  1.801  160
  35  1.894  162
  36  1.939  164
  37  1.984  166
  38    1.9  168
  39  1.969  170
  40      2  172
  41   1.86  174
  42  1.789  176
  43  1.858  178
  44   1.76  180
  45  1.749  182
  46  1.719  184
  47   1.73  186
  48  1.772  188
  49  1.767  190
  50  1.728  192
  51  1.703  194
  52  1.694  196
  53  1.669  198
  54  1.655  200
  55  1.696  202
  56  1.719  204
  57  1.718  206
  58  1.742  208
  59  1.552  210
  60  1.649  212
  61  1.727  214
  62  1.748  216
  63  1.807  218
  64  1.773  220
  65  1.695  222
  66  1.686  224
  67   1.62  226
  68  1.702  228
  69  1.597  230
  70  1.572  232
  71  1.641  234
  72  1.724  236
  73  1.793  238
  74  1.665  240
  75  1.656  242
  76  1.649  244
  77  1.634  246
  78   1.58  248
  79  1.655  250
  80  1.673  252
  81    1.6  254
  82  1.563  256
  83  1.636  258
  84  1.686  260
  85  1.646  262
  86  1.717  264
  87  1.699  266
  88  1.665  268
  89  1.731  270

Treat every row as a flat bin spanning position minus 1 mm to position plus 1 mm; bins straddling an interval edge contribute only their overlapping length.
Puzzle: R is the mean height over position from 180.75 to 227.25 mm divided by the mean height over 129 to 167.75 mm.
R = 1.0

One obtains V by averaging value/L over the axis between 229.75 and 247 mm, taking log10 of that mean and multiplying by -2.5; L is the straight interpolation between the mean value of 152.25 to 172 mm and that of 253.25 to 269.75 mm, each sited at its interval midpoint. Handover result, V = 0.03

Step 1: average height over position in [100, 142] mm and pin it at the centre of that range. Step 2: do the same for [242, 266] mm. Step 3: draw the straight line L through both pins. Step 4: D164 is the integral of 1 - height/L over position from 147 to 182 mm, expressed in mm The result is -2.1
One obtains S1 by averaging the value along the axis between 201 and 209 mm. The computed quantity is 1.72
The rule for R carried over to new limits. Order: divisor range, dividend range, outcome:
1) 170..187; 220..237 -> 0.91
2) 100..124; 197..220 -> 0.95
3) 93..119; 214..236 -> 0.93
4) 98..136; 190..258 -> 0.93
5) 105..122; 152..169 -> 1.03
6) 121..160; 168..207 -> 1.01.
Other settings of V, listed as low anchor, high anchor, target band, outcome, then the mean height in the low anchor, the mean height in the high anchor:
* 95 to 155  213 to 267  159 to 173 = -0.114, 1.77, 1.67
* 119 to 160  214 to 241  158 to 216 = -0.035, 1.75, 1.7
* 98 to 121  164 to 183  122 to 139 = 0.047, 1.81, 1.88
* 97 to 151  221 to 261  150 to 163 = -0.040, 1.77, 1.65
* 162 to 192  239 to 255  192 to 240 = 0.023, 1.84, 1.64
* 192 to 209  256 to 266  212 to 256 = 0.005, 1.7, 1.66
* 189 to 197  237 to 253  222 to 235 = 0.027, 1.72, 1.66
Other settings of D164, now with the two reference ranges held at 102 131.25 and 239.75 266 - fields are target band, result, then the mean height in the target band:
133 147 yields 0.4 mm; 1.72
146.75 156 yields 0.1 mm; 1.73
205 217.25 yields 0.0 mm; 1.69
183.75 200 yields -0.1 mm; 1.72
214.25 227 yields -0.3 mm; 1.72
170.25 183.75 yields -0.9 mm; 1.84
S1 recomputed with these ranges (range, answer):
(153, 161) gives 1.8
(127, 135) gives 1.78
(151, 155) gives 1.73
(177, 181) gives 1.81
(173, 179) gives 1.84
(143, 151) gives 1.71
